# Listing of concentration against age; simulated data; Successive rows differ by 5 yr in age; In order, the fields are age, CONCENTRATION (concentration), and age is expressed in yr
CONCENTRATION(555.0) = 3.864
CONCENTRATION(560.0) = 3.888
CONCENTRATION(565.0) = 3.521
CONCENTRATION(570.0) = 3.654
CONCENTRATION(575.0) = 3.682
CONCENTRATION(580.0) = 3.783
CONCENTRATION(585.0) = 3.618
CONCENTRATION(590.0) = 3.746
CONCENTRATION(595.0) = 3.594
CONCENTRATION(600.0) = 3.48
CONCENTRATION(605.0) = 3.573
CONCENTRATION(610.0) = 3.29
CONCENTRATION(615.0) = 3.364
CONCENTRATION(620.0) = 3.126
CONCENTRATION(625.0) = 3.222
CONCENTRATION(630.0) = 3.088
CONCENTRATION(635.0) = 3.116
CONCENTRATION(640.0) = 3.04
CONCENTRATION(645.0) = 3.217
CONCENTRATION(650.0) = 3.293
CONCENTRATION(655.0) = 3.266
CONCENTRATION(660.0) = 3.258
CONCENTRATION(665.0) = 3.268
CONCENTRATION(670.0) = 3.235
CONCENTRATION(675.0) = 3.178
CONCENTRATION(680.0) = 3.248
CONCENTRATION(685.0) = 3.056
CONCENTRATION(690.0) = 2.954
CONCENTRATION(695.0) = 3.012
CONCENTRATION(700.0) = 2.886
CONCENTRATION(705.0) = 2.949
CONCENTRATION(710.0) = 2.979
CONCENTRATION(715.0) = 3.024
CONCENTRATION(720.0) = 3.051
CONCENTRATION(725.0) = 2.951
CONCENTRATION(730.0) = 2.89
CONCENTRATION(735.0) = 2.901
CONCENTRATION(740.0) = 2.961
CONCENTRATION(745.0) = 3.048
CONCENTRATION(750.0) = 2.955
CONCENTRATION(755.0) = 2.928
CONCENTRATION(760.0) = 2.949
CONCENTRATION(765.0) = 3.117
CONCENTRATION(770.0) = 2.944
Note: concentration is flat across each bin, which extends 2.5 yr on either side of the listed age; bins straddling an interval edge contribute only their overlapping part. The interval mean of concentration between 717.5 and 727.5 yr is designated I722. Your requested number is 3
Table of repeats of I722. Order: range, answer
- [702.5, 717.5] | 2.98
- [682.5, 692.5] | 3.01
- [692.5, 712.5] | 2.96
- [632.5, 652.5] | 3.17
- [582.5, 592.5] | 3.68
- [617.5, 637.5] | 3.14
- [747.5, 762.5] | 2.94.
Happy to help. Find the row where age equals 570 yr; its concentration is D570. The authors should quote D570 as 3.654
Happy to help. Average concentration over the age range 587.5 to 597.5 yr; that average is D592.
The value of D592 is 3.67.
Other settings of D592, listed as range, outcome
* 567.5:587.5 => 3.68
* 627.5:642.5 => 3.08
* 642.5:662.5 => 3.26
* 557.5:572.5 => 3.69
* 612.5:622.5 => 3.25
